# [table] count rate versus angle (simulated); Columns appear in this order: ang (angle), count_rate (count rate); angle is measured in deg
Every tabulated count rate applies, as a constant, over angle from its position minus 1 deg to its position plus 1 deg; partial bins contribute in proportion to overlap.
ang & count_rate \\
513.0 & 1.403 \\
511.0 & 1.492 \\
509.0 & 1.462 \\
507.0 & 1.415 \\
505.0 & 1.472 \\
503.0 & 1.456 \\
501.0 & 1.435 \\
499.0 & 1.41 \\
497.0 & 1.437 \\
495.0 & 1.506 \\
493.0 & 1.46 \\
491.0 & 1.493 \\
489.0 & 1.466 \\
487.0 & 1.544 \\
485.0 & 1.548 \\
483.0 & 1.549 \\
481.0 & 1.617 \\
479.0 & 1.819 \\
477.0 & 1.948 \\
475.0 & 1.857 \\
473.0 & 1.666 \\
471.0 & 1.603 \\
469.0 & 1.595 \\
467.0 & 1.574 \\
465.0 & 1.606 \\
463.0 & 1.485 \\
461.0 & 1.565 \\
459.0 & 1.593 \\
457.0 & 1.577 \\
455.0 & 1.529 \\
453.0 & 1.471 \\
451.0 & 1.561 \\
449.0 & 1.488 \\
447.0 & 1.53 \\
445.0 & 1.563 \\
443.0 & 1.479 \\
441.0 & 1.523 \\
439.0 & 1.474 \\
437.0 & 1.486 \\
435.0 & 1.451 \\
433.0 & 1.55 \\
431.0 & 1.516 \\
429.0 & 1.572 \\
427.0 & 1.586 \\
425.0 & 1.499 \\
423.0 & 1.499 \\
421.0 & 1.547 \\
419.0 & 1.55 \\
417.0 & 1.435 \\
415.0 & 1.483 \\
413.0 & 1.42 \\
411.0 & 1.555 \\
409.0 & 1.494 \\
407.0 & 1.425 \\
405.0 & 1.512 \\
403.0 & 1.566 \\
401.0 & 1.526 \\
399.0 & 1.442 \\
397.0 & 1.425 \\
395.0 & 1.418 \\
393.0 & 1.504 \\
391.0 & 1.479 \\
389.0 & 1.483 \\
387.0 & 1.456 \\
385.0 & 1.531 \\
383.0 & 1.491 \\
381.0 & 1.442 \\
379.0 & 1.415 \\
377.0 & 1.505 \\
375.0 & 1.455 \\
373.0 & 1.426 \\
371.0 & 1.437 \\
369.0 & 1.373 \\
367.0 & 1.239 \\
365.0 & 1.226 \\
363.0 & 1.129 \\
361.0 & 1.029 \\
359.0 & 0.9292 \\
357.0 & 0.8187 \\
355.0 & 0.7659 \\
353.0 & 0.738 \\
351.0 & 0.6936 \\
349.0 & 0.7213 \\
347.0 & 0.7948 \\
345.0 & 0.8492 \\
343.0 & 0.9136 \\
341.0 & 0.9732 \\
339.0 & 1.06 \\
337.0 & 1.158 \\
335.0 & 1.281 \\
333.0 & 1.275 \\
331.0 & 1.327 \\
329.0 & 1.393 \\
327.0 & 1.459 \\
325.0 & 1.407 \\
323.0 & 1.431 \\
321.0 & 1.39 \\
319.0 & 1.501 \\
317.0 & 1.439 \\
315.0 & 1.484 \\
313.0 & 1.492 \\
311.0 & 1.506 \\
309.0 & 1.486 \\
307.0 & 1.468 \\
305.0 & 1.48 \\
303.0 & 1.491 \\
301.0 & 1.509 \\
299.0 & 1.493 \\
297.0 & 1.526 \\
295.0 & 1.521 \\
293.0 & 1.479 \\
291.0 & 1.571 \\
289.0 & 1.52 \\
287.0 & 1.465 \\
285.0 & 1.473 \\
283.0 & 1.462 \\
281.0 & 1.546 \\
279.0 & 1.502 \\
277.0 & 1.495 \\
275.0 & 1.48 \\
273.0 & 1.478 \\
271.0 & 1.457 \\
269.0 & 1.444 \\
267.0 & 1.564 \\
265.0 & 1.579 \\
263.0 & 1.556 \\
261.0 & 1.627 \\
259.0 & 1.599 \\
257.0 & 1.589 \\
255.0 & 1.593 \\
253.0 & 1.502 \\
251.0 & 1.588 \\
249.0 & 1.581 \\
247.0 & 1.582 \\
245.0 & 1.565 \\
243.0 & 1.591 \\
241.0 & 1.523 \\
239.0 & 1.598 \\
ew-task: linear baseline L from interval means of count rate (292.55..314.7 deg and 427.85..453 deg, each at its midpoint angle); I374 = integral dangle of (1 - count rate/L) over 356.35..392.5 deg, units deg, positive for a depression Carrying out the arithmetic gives 4.1 deg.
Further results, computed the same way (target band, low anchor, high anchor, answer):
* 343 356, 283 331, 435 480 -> 6.33 deg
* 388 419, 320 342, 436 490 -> -0.67 deg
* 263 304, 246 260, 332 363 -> -4.13 deg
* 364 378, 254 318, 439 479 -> 1.55 deg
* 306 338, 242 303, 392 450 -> 2.41 deg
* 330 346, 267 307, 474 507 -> 4.30 deg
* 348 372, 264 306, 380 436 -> 7.84 deg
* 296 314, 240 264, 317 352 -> -2.54 deg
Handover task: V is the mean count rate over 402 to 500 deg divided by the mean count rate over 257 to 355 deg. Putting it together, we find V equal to 1.1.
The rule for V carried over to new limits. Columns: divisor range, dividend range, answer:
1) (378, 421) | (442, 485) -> 1.08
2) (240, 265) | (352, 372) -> 0.68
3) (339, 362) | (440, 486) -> 1.88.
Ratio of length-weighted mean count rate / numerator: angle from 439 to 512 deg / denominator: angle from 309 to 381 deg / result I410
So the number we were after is 1.28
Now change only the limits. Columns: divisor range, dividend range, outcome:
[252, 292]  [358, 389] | 0.88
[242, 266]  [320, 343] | 0.80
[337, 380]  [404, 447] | 1.40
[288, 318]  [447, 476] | 1.06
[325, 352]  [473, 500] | 1.47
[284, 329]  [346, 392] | 0.81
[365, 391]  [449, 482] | 1.14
